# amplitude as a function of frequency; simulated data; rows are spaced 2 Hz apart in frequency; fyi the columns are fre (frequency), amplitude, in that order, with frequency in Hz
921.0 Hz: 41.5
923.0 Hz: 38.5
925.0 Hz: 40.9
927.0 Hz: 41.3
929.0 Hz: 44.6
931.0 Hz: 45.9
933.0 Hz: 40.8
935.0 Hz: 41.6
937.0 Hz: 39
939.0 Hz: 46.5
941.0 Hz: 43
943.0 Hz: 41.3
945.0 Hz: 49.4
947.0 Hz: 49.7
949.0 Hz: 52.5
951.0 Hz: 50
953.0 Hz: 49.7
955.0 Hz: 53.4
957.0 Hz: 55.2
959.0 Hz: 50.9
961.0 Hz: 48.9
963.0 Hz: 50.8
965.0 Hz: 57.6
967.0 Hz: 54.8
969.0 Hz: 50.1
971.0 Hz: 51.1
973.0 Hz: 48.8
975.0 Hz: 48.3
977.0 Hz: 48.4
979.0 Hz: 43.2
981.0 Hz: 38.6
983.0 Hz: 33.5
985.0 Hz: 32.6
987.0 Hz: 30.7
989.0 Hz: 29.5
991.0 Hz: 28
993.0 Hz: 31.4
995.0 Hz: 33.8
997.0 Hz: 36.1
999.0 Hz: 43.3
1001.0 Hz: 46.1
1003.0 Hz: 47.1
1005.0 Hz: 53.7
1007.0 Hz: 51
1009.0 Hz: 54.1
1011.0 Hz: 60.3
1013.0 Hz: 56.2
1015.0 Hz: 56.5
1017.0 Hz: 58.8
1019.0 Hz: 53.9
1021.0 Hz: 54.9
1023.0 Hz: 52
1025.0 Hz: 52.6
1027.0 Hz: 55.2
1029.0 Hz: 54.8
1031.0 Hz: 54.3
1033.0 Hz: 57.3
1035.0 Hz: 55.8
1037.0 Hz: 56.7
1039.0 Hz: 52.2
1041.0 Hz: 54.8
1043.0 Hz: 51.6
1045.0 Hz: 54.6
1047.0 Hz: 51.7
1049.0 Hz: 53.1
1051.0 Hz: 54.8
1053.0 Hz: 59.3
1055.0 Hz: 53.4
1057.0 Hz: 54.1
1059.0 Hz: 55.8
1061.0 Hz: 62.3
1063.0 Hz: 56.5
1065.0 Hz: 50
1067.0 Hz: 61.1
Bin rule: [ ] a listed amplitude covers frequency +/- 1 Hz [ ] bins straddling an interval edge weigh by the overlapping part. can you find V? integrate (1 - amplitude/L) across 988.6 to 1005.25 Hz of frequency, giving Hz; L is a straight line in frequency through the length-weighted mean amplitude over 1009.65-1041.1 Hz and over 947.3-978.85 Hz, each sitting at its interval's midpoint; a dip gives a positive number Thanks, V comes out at 4.7 Hz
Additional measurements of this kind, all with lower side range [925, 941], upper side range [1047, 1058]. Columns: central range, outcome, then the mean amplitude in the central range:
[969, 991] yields 3.2 Hz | 40.3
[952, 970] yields -2.7 Hz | 52.4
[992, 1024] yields 0.6 Hz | 49.3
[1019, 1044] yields -0.9 Hz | 54.3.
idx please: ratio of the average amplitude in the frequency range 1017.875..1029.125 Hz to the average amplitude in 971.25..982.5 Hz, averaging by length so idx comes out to 1.2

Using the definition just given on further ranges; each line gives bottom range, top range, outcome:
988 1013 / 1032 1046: 1.26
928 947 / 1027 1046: 1.25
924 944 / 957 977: 1.21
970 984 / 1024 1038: 1.24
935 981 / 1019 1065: 1.12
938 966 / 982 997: 0.63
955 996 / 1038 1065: 1.26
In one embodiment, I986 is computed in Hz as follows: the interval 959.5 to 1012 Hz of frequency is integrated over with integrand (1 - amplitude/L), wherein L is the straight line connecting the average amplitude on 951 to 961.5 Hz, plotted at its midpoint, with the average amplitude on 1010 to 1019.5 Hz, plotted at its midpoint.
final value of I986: 9.7 Hz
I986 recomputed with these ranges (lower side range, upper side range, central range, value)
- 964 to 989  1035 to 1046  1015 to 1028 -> -0.9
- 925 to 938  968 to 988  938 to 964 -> -4.3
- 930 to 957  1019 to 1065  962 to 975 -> -0.8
